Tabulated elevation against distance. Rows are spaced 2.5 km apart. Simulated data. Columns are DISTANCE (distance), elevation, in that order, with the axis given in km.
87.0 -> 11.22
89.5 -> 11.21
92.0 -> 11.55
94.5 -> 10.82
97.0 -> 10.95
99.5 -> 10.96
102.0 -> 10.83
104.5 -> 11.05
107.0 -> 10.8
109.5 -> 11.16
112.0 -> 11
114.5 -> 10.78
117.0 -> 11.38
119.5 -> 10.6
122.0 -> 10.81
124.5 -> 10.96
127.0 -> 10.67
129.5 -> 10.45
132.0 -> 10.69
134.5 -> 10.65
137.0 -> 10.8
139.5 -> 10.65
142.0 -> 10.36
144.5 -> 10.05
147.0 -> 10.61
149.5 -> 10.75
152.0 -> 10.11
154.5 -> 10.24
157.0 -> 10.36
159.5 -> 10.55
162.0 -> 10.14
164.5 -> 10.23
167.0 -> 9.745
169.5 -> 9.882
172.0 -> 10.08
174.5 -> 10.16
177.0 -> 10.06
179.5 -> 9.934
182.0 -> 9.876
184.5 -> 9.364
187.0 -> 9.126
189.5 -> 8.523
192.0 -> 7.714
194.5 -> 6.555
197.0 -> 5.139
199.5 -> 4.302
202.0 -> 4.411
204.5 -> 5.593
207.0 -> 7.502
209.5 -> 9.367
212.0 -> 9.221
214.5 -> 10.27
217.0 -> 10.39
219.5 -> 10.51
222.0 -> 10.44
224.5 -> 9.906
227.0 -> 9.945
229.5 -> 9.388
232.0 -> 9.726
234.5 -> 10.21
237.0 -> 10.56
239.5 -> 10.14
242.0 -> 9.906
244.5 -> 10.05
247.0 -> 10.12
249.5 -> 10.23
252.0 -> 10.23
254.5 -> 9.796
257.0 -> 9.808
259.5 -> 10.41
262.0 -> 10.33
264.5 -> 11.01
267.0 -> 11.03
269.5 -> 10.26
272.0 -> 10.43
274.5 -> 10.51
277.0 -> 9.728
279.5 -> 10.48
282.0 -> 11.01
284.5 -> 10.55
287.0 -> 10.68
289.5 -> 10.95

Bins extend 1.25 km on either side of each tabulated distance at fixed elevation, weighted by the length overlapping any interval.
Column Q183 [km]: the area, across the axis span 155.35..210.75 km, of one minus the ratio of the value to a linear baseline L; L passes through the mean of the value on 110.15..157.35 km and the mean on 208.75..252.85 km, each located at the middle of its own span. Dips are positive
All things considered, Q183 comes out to 9.5 km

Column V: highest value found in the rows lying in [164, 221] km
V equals 10.51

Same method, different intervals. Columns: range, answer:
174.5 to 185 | 10.16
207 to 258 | 10.56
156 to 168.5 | 10.55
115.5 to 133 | 11.38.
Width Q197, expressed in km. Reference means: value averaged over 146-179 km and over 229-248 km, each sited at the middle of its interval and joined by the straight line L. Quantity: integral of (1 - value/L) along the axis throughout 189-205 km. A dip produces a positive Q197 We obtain 6.6 km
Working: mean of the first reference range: 10.2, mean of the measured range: 5.94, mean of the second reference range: 10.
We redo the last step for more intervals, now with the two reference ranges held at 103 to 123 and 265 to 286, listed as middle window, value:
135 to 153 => 0.6 km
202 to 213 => 3.3 km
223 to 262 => 2.1 km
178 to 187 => 0.9 km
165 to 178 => 1.0 km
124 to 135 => 0.2 km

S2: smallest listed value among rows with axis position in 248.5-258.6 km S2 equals 9.796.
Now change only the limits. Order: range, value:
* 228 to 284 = 9.388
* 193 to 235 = 4.302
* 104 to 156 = 10.05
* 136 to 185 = 9.364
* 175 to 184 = 9.876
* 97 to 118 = 10.78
